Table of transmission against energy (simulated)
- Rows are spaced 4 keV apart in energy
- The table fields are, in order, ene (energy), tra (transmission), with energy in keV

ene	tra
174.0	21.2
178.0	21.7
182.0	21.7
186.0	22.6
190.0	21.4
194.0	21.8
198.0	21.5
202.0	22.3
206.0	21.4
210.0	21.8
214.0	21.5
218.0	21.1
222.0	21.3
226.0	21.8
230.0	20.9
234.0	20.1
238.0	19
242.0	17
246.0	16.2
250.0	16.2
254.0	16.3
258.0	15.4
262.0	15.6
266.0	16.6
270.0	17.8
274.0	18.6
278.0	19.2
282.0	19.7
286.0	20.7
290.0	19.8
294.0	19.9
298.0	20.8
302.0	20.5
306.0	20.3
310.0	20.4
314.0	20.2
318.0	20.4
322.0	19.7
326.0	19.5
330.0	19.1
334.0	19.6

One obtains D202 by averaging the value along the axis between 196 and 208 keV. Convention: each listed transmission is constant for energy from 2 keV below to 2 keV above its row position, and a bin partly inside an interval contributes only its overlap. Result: 21.7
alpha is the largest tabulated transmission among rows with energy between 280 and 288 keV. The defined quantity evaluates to 20.7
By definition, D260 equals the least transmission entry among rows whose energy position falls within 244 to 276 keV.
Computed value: 15.4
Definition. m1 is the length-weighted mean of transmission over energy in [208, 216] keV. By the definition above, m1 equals 21.6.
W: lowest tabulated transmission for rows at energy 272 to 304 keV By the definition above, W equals 18.6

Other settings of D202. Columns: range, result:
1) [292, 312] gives 20.4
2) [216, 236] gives 21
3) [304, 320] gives 20.3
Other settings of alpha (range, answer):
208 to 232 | 21.8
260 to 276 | 18.6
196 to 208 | 22.3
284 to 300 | 20.8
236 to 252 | 19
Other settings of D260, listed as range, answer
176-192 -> 21.4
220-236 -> 20.1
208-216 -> 21.5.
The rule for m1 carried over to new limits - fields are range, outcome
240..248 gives 16.6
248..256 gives 16.2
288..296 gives 19.9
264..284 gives 18.4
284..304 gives 20.3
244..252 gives 16.2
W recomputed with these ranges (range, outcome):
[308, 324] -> 19.7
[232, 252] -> 16.2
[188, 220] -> 21.1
